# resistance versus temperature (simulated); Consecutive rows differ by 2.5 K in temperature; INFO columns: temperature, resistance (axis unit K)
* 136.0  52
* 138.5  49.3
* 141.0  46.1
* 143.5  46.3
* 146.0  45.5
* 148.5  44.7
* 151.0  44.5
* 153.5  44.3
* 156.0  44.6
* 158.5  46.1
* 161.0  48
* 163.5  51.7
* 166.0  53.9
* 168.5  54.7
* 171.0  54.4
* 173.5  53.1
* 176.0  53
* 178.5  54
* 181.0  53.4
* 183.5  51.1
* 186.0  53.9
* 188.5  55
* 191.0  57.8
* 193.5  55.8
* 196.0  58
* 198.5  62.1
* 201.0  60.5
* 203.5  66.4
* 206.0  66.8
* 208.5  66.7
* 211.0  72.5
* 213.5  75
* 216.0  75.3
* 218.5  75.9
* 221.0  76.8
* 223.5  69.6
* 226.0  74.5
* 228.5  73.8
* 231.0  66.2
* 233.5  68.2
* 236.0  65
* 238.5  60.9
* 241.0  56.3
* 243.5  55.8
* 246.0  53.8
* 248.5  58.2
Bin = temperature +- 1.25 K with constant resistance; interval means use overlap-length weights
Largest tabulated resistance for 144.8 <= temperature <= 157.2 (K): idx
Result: 45.5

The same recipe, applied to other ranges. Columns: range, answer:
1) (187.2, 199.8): 62.1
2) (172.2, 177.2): 53.1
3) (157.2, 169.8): 54.7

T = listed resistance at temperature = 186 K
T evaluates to 53.9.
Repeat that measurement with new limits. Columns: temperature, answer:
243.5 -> 55.8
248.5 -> 58.2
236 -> 65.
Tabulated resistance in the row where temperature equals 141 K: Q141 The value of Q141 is 46.1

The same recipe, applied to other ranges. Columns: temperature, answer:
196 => 58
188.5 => 55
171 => 54.4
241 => 56.3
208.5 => 66.7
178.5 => 54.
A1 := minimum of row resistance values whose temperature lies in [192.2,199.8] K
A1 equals 55.8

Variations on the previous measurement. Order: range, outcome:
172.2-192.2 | 51.1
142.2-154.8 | 44.3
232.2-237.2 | 65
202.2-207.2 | 66.4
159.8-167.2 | 48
